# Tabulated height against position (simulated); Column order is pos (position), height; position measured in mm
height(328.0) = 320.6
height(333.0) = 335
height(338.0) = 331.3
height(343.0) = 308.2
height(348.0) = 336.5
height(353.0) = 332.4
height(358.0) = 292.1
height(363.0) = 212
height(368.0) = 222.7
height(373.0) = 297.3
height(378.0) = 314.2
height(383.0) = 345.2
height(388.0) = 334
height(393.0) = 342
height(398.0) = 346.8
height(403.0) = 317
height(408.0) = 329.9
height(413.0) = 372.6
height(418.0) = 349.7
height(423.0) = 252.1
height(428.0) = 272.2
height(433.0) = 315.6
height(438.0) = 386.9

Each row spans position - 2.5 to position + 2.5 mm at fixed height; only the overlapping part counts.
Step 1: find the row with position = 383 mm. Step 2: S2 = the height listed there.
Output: 345.2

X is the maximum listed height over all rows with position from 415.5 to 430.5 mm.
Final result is 349.7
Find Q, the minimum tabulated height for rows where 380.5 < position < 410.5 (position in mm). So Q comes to 317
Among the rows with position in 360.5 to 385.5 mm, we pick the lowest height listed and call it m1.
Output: 212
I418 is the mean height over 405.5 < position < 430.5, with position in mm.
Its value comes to 315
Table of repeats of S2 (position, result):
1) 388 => 334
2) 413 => 372.6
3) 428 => 272.2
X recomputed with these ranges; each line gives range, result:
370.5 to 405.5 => 346.8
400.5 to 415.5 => 372.6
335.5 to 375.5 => 336.5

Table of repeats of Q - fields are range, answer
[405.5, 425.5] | 252.1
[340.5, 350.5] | 308.2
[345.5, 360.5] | 292.1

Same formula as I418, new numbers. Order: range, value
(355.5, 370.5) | 242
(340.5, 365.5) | 296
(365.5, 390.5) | 303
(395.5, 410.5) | 331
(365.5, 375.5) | 260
